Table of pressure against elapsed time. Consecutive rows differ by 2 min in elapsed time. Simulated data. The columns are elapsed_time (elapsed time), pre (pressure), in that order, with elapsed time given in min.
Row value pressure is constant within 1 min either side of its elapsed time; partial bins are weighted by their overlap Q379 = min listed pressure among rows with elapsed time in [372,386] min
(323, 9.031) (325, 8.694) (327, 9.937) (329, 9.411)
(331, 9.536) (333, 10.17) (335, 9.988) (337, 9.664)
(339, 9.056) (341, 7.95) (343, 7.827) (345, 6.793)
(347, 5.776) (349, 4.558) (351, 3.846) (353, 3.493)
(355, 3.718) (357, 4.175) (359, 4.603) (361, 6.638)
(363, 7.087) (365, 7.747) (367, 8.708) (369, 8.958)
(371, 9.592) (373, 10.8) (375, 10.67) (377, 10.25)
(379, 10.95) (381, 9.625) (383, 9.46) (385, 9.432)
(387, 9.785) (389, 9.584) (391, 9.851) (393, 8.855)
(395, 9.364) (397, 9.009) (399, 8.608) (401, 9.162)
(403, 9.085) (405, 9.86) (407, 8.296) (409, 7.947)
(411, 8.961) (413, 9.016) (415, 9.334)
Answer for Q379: 9.432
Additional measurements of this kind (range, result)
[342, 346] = 6.793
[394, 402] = 8.608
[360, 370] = 6.638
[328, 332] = 9.411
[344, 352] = 3.846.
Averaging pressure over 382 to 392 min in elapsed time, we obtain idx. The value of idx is 9.62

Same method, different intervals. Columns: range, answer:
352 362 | 4.53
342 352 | 5.76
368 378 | 10.1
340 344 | 7.89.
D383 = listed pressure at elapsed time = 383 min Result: 9.46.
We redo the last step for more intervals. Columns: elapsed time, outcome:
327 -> 9.937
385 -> 9.432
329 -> 9.411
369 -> 8.958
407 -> 8.296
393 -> 8.855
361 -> 6.638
